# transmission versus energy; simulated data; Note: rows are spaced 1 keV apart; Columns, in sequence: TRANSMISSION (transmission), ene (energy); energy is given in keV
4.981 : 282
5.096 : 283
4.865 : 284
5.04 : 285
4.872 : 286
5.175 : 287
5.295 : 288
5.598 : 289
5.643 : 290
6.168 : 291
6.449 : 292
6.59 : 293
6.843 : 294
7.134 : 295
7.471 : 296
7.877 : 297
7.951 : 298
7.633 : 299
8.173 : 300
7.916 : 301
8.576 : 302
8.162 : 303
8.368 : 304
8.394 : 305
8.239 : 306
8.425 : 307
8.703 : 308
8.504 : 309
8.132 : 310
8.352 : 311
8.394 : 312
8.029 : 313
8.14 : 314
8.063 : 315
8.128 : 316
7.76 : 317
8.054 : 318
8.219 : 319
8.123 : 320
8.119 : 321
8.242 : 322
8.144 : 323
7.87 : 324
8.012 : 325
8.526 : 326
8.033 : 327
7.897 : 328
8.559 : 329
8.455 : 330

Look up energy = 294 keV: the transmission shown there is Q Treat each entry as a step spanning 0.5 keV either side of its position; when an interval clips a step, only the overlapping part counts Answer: 6.843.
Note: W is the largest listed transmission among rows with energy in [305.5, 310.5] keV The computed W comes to 8.703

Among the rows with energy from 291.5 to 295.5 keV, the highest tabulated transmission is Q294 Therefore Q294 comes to 7.134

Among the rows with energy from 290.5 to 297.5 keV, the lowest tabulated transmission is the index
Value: 6.168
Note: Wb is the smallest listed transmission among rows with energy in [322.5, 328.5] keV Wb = 7.87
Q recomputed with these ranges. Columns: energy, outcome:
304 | 8.368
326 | 8.526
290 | 5.643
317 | 7.76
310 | 8.132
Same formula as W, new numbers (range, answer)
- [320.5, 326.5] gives 8.526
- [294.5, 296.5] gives 7.471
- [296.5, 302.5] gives 8.576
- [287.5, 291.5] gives 6.168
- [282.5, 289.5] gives 5.598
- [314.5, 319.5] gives 8.219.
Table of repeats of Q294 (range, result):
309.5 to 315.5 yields 8.394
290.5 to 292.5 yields 6.449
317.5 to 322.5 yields 8.242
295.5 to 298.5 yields 7.951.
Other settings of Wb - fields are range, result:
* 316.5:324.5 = 7.76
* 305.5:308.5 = 8.239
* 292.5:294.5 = 6.59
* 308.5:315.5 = 8.029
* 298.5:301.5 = 7.633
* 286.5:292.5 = 5.175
